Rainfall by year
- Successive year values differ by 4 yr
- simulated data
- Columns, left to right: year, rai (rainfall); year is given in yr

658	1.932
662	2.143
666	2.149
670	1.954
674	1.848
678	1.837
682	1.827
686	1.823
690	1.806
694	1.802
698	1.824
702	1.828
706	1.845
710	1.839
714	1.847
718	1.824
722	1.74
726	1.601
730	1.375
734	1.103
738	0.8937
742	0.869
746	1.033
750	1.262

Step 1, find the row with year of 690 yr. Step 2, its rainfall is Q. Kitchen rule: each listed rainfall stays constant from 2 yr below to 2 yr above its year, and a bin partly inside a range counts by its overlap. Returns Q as 1.806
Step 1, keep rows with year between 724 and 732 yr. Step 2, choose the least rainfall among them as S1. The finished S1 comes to 1.375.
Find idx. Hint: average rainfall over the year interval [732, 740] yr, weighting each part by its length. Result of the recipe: 0.998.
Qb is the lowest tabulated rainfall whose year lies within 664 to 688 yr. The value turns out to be 1.823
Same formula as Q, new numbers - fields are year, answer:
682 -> 1.827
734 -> 1.103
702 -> 1.828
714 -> 1.847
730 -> 1.375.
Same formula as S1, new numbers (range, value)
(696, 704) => 1.824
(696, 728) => 1.601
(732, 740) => 0.8937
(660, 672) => 1.954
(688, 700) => 1.802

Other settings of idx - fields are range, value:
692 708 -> 1.82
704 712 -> 1.84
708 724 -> 1.81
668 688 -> 1.86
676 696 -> 1.82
